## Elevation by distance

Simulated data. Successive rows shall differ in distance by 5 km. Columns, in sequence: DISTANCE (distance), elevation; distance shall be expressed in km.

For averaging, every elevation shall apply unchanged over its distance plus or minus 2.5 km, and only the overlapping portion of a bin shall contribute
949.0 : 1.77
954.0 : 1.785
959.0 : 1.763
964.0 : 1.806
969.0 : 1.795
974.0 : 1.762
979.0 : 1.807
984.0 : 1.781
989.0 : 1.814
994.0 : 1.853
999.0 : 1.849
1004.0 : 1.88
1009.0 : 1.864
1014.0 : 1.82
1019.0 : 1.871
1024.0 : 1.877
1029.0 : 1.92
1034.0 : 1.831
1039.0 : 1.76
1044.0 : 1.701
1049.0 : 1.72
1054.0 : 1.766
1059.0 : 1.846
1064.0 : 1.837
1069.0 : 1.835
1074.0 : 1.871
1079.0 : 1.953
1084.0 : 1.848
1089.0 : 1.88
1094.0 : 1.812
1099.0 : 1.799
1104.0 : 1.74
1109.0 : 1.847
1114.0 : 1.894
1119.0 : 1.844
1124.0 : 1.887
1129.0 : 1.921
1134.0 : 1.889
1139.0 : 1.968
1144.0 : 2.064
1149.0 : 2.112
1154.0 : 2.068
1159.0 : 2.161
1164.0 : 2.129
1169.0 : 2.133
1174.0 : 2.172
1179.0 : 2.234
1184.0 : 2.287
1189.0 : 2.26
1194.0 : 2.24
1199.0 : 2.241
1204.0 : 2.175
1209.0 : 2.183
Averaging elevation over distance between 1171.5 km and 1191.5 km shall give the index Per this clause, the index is 2.24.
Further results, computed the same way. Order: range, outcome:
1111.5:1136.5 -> 1.89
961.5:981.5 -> 1.79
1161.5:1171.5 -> 2.13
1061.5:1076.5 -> 1.85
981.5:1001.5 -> 1.82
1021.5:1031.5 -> 1.9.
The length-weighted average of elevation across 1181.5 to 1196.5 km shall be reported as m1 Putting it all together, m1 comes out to 2.26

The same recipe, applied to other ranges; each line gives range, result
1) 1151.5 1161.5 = 2.11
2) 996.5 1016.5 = 1.85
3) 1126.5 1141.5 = 1.93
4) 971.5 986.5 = 1.78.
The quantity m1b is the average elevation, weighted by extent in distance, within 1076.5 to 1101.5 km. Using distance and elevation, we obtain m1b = 1.86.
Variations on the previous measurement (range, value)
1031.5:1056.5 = 1.76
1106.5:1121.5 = 1.86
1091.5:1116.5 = 1.82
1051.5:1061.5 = 1.81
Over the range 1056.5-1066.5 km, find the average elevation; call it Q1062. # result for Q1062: 1.84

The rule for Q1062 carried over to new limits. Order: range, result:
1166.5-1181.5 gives 2.18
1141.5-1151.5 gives 2.09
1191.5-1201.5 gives 2.24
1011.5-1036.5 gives 1.86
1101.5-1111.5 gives 1.79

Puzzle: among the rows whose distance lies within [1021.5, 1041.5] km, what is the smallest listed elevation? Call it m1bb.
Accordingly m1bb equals 1.76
